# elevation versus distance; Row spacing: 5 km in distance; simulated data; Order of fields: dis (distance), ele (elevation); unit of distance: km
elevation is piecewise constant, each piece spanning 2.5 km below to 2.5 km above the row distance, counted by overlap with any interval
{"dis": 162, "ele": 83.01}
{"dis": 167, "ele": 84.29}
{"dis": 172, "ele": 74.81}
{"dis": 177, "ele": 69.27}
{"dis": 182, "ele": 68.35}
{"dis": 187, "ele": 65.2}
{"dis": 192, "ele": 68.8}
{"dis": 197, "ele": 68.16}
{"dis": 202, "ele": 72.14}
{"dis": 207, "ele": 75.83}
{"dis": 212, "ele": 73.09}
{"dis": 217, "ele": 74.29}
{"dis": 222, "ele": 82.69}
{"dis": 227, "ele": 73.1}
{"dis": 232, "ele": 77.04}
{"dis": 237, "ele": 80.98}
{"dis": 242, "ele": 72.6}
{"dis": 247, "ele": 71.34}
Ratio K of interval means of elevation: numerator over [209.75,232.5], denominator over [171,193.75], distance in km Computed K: 1.10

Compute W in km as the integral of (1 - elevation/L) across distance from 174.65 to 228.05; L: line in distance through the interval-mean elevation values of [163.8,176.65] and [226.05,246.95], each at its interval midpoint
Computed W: 3.5 km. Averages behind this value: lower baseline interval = 78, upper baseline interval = 75.6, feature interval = 71.9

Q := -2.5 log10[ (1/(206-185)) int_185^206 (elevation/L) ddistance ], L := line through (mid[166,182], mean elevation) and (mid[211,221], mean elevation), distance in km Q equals 0.08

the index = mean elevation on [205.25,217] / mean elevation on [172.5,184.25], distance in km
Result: 1.06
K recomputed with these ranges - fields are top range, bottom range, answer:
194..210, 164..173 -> 0.89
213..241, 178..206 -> 1.12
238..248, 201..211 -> 0.99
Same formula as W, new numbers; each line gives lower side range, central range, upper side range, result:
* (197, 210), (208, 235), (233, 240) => 0.1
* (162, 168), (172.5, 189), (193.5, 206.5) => 2.0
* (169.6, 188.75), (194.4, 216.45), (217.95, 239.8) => 0.5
